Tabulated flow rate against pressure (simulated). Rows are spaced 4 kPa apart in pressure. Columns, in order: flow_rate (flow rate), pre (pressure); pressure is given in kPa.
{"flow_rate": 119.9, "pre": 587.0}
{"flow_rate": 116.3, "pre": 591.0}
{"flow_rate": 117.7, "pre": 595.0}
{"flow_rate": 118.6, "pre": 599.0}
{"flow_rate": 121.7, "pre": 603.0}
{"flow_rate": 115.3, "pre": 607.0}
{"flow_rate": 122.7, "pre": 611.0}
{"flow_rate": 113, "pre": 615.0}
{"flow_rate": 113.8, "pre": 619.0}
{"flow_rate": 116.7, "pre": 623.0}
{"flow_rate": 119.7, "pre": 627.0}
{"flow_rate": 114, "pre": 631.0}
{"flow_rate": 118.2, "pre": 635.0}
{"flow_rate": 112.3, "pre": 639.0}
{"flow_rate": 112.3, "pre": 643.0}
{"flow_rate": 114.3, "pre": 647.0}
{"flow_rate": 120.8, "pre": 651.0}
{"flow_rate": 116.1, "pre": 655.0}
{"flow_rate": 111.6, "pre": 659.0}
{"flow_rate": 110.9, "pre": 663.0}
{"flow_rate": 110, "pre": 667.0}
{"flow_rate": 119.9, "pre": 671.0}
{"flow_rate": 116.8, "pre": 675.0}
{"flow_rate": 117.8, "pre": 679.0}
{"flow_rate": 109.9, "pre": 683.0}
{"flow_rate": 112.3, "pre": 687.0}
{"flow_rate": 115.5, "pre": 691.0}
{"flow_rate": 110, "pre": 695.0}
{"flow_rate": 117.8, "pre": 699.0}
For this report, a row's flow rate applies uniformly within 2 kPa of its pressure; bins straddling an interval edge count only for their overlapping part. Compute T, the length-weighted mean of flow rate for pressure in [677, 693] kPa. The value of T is 114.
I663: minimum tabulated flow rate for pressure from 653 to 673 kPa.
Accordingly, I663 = 110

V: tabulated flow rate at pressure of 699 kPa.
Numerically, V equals 117.8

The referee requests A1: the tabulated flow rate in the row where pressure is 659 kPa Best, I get 111.6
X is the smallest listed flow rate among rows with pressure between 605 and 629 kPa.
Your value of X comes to 113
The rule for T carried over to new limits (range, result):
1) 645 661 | 116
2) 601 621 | 117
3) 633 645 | 114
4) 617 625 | 115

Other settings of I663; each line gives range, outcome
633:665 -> 110.9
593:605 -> 117.7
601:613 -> 115.3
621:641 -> 112.3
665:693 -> 109.9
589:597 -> 116.3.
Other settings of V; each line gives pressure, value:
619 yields 113.8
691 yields 115.5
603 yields 121.7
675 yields 116.8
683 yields 109.9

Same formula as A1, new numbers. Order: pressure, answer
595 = 117.7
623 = 116.7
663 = 110.9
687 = 112.3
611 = 122.7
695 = 110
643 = 112.3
